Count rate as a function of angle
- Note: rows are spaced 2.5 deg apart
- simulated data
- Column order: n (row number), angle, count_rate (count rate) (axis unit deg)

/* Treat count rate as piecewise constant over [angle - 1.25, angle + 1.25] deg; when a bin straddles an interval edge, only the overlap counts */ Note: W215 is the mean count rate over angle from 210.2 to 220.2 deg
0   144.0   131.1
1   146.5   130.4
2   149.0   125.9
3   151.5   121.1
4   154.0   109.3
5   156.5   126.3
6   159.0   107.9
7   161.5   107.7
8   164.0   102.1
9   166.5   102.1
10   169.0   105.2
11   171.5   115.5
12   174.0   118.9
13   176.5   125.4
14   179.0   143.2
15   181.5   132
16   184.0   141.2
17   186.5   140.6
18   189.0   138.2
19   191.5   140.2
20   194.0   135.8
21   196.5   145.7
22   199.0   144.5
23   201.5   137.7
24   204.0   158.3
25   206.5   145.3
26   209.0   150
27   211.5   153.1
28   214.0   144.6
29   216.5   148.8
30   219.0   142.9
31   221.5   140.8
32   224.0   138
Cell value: 147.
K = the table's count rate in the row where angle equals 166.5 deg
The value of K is 102.1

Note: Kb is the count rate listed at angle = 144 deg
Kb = 131.1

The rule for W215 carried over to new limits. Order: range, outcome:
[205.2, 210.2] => 148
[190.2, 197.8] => 141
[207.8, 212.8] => 151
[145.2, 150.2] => 128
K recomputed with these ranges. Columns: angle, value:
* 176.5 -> 125.4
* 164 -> 102.1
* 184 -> 141.2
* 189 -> 138.2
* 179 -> 143.2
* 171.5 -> 115.5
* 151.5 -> 121.1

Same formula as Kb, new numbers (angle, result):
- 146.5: 130.4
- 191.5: 140.2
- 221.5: 140.8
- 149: 125.9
